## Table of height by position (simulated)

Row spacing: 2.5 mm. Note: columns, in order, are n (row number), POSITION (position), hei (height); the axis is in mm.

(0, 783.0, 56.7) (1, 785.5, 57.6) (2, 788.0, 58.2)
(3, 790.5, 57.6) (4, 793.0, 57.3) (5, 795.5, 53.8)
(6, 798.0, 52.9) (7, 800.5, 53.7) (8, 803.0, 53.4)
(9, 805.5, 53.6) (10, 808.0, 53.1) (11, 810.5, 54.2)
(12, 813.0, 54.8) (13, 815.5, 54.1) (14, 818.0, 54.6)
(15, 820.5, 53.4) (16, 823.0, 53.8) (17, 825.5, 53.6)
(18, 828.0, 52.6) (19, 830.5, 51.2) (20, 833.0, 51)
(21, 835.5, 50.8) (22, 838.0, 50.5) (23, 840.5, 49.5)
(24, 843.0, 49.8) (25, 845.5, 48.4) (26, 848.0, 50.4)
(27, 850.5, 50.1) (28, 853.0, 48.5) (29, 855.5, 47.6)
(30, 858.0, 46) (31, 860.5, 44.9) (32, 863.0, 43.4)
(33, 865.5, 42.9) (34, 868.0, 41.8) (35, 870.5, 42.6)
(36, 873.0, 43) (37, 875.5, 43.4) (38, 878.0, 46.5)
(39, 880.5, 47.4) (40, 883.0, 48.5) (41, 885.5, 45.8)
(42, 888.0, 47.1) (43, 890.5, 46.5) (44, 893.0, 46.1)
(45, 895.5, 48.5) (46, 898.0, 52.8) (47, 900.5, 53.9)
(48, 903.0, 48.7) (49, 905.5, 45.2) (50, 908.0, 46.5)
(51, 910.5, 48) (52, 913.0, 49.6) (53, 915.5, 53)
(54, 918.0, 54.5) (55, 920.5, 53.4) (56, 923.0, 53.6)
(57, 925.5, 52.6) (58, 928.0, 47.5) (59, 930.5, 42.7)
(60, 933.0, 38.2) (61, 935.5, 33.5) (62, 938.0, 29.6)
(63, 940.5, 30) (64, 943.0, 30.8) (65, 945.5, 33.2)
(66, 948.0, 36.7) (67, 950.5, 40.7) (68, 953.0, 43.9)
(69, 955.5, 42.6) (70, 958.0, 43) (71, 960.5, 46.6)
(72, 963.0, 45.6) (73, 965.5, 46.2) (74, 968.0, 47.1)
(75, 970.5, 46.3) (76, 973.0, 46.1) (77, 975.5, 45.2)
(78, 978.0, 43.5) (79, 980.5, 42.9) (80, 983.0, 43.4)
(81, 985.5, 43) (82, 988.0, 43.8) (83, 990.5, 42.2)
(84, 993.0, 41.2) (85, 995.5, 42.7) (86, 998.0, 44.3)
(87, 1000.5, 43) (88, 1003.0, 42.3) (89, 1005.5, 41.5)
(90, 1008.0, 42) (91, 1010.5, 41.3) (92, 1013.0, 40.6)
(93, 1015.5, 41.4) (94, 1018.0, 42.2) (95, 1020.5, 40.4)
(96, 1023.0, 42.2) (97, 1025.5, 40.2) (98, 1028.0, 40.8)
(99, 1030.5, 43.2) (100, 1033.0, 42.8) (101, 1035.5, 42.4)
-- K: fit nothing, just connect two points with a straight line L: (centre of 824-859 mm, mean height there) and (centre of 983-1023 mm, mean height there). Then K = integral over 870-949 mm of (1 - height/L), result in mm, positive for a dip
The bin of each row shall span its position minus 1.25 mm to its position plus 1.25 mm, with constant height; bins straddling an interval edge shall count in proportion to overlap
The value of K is 3.0 mm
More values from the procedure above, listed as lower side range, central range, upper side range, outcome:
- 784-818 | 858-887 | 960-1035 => 3.4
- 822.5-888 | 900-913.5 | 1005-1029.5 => -0.8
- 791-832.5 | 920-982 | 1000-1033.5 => 4.3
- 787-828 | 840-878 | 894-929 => 4.6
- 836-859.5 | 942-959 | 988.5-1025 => 2.2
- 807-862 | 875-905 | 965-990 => 0.3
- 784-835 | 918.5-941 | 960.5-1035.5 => 1.9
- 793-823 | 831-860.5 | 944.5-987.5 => 1.3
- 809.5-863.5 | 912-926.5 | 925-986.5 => -2.8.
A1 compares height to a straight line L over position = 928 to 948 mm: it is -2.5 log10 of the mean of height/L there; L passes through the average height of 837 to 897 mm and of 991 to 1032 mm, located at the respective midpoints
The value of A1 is 0.26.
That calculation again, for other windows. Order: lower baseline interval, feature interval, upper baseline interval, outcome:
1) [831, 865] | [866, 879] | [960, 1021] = 0.10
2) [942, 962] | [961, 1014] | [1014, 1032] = -0.08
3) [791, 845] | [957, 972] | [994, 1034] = -0.03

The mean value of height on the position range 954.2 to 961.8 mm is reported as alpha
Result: 44.1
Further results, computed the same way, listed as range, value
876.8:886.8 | 47.1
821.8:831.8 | 52.8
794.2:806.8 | 53.5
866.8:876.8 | 42.7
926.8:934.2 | 42.8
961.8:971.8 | 46.3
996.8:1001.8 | 43.6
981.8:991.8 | 43.1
